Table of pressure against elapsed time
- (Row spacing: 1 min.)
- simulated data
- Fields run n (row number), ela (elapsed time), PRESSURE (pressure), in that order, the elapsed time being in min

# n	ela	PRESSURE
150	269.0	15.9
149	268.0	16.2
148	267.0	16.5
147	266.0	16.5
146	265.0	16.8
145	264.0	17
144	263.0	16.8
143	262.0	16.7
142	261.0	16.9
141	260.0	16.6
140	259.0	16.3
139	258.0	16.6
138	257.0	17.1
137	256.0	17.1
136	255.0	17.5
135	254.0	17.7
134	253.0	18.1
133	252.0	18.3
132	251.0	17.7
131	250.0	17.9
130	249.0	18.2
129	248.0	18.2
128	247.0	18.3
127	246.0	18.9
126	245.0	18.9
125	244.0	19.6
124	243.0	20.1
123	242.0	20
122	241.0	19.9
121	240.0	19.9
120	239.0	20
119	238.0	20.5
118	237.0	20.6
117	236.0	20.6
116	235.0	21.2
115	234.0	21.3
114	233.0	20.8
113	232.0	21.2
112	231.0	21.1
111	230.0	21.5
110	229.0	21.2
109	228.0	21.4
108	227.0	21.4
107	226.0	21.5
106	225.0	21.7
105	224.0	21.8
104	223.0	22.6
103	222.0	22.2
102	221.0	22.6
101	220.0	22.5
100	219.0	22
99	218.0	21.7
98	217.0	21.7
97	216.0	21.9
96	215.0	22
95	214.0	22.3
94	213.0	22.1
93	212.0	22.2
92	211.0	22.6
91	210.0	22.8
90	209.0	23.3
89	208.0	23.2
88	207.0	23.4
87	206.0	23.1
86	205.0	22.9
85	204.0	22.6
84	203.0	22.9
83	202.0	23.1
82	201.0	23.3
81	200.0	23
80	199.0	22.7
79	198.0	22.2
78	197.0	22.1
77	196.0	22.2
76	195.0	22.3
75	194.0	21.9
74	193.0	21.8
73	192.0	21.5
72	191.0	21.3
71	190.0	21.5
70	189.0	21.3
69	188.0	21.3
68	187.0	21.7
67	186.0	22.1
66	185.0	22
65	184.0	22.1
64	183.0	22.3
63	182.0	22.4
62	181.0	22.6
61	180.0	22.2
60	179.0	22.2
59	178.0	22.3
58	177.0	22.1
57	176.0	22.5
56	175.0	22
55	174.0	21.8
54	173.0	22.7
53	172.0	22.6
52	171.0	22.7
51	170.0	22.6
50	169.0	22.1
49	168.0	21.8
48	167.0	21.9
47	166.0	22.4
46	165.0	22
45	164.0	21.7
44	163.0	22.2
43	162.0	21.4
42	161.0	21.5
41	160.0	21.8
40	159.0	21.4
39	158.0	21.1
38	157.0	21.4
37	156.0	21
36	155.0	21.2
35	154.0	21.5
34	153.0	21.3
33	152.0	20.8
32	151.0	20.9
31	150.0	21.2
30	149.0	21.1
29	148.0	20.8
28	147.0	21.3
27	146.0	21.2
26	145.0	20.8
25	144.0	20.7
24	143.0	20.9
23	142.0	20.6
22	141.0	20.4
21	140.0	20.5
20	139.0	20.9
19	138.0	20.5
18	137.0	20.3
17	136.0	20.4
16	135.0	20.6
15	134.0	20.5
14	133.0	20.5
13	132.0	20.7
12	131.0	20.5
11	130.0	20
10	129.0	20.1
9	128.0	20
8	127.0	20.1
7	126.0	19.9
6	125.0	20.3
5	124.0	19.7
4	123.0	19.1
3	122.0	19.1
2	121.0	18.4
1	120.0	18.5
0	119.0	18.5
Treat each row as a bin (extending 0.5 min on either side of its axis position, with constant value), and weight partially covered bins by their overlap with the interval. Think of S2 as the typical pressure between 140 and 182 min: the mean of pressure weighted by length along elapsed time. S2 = 21.6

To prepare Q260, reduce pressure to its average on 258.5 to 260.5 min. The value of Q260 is 16.5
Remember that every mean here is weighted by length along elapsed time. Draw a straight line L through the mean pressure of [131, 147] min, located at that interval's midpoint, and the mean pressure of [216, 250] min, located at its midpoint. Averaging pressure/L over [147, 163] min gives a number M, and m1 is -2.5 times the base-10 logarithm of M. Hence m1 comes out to -0.03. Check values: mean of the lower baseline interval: 20.6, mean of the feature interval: 21.3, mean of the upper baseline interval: 20.7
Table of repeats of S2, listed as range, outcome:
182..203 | 22.1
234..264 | 18.5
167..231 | 22.2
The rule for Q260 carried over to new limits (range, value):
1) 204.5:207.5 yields 23.1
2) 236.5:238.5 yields 20.6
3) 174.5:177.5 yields 22.2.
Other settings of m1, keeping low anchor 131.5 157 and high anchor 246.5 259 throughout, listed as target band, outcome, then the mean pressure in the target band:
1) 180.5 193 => -0.12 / 21.8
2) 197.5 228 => -0.19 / 22.4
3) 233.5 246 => -0.12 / 20.2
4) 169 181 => -0.12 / 22.3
